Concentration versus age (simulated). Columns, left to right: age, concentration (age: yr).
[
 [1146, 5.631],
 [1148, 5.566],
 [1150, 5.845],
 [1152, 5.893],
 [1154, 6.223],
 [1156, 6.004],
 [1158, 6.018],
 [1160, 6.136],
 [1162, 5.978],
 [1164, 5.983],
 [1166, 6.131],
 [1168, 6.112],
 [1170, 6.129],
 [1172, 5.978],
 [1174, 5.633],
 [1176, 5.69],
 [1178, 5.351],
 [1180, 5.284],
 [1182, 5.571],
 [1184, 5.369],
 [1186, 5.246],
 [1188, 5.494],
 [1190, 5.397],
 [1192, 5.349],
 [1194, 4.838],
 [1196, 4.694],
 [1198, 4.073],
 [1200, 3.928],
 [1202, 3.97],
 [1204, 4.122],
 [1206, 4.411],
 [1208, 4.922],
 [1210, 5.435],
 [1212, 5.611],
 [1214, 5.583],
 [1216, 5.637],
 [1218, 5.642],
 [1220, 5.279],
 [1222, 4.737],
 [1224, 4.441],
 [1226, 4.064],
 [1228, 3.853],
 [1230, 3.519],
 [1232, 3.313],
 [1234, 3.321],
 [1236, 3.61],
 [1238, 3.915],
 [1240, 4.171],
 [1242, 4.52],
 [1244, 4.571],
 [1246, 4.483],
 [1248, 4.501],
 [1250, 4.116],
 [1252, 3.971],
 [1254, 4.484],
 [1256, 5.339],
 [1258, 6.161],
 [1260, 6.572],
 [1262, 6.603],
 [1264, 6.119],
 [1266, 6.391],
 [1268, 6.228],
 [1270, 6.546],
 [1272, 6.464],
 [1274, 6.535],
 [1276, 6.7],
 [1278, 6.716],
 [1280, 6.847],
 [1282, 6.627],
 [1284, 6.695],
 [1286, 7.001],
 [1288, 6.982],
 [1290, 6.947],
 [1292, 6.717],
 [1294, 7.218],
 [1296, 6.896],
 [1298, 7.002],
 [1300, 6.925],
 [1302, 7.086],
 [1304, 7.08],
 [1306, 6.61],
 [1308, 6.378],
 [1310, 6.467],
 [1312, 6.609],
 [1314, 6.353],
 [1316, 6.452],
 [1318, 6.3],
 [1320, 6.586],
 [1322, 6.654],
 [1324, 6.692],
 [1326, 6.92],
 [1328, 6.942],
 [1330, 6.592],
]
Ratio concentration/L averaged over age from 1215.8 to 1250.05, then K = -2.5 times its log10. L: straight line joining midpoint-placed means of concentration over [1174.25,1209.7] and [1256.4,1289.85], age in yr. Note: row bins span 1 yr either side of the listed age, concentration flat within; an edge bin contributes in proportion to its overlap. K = 0.32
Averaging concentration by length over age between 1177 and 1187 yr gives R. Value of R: 5.36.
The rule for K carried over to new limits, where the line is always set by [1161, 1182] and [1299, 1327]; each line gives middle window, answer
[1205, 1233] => 0.27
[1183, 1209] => 0.24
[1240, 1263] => 0.25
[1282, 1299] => -0.06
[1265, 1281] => -0.02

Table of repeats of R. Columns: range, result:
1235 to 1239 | 3.76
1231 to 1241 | 3.67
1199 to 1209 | 4.27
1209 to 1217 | 5.57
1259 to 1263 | 6.59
